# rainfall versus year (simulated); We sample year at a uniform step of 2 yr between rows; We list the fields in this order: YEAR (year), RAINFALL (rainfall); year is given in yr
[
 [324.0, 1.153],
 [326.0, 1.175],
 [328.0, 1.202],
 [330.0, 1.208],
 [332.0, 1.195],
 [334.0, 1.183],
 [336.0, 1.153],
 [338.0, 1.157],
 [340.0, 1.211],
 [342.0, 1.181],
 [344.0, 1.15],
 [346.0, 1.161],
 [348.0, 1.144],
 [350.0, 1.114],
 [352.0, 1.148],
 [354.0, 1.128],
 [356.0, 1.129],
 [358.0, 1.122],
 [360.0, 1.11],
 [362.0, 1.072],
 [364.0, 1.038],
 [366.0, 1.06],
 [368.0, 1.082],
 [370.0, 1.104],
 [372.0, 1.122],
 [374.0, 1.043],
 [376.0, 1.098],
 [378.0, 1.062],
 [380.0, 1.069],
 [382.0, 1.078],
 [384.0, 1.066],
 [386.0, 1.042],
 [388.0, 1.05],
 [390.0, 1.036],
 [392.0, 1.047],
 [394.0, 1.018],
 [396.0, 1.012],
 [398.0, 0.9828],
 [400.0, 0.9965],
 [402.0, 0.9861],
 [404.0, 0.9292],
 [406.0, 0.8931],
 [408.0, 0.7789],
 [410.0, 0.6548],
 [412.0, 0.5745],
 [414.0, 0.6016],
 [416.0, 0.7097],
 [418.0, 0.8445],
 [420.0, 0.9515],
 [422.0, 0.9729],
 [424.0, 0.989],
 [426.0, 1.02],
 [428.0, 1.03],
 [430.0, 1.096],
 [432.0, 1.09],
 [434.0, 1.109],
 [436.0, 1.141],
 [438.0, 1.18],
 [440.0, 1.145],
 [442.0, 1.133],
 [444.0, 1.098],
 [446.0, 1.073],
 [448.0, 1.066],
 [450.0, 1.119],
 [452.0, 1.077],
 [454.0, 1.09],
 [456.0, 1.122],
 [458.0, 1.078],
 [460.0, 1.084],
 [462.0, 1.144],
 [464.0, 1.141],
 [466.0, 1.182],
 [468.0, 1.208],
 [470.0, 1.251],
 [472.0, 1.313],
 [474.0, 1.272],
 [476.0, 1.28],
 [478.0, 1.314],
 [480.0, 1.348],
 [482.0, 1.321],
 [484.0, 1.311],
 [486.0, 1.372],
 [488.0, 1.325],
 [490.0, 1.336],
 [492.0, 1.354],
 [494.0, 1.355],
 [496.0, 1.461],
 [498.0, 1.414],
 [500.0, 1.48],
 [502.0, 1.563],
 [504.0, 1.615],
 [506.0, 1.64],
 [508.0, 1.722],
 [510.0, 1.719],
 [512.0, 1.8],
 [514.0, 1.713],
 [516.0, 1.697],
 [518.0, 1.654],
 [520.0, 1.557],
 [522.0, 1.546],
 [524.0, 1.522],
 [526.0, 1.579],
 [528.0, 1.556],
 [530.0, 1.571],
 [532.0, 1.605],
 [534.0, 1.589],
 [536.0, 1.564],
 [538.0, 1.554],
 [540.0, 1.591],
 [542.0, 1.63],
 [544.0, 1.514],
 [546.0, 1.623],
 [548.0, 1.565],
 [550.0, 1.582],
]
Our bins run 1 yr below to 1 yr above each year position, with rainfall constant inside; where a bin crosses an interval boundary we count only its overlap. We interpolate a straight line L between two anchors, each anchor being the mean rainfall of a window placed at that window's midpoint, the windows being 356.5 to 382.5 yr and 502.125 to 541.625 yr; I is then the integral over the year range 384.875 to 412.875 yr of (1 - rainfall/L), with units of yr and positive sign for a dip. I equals 5.9 yr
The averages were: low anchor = 1.08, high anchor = 1.62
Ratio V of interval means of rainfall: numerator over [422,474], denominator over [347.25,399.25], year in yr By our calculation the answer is 1.0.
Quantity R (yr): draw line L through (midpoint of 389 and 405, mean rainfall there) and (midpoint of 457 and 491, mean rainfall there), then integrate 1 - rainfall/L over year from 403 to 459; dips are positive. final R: 6.61 yr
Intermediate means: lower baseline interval 1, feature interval 0.985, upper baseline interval 1.25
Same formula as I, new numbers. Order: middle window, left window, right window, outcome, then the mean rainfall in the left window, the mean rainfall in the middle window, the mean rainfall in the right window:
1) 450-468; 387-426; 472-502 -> 1.2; 0.899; 1.12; 1.36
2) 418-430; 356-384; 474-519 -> 2.5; 1.08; 0.989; 1.49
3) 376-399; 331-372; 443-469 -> 1.7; 1.13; 1.04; 1.11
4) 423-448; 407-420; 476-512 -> -4.8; 0.714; 1.09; 1.45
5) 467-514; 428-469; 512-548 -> -2.2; 1.12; 1.43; 1.6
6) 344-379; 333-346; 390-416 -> -1.2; 1.17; 1.1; 0.873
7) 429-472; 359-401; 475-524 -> 6.1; 1.06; 1.13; 1.5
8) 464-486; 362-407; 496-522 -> 2.8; 1.04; 1.28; 1.62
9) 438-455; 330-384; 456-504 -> 2.0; 1.12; 1.1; 1.3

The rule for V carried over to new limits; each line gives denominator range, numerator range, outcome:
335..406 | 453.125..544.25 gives 1.33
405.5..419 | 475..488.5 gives 1.85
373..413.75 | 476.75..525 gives 1.56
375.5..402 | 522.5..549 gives 1.51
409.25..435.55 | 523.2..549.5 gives 1.74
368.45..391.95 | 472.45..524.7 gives 1.39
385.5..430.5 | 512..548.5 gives 1.74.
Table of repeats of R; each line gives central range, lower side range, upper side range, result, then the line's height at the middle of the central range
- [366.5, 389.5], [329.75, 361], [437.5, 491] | 1.85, 1.17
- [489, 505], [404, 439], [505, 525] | 0.73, 1.52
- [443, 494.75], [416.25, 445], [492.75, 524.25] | 3.91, 1.31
